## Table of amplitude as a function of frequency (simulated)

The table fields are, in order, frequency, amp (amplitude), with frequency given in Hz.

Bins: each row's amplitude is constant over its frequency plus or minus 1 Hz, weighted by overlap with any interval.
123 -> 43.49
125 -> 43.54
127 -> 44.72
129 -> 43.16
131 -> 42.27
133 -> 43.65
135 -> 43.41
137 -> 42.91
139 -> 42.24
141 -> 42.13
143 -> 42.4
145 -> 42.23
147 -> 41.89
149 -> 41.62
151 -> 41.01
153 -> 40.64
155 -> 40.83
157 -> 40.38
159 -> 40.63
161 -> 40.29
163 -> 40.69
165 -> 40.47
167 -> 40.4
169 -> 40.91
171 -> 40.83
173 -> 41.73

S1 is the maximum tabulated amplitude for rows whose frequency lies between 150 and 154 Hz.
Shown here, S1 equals 41.01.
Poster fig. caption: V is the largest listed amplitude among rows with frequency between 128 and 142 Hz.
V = 43.65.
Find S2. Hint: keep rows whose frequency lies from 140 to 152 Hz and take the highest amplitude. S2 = 42.4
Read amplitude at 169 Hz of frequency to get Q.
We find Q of 40.91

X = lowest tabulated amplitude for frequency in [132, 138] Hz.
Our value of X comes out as 42.91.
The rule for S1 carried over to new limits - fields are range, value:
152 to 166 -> 40.83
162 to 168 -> 40.69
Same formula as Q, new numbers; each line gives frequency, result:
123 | 43.49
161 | 40.29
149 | 41.62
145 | 42.23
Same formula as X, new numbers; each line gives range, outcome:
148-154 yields 40.64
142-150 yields 41.62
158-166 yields 40.29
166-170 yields 40.4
